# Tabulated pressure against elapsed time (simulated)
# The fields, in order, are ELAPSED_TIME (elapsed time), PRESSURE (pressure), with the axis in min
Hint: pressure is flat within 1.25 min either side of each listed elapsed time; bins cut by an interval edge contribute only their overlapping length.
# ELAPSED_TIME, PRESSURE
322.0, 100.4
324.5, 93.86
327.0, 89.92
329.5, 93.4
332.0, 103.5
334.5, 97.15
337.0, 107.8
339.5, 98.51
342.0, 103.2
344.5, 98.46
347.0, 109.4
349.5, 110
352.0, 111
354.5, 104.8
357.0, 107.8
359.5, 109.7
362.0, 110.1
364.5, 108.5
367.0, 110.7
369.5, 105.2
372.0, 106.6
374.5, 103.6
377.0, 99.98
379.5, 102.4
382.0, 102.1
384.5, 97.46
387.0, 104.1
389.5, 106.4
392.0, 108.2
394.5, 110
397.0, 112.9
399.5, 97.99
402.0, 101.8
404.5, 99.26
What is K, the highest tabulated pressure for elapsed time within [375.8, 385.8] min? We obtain 102.4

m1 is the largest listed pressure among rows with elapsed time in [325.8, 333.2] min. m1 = 103.5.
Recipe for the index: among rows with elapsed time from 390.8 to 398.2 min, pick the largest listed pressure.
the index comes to 112.9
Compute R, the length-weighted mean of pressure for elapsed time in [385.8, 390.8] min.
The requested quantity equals 105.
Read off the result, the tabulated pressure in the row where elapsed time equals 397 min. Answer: 112.9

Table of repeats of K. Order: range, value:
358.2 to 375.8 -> 110.7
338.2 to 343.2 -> 103.2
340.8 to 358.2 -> 111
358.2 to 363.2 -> 110.1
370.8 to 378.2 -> 106.6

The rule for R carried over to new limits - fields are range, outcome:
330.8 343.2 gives 102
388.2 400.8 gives 107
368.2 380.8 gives 104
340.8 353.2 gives 106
